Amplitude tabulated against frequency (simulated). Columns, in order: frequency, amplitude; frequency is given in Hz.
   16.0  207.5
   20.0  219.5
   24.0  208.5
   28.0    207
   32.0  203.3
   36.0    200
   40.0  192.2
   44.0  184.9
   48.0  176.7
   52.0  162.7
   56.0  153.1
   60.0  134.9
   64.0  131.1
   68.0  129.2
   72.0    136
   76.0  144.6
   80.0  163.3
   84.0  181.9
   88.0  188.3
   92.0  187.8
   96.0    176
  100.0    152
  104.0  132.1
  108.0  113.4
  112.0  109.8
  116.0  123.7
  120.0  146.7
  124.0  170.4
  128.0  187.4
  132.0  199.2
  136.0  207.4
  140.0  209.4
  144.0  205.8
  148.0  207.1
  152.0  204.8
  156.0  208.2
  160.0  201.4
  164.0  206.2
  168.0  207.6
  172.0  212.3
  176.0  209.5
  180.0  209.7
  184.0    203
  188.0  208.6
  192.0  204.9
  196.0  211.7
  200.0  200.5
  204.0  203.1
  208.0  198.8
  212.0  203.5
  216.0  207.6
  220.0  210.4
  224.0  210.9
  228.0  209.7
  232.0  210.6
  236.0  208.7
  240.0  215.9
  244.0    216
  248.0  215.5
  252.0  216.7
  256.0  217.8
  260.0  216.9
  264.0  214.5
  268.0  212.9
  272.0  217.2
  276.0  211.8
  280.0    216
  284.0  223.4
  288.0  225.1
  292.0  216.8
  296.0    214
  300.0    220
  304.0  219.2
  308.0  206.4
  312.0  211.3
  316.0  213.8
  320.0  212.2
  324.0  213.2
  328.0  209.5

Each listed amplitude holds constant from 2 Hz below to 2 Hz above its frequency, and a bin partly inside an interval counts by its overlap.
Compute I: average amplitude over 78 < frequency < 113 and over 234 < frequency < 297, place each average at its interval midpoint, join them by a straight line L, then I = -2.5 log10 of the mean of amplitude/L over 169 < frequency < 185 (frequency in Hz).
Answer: -0.129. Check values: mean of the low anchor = 157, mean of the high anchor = 216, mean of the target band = 209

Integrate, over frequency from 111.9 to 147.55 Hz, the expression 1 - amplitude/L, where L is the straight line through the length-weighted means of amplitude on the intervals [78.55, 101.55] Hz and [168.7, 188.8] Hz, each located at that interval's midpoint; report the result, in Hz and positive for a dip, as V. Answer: 2.4 Hz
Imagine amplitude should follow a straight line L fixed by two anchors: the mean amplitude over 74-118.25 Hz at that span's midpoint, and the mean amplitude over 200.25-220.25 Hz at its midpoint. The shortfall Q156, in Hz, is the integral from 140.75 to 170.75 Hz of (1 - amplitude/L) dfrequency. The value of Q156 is -4.6 Hz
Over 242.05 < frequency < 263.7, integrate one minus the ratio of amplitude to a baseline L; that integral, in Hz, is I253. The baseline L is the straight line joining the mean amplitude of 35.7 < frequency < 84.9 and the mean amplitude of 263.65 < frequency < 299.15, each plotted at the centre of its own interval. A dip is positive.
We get -0.71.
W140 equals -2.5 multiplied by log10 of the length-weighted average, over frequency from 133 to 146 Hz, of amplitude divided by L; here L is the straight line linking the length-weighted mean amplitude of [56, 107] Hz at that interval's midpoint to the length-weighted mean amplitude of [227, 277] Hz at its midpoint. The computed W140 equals -0.19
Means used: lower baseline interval 154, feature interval 207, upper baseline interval 214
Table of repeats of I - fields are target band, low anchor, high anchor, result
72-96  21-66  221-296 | 0.09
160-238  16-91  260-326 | -0.04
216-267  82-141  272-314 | -0.06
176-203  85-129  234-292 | -0.11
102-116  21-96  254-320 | 0.46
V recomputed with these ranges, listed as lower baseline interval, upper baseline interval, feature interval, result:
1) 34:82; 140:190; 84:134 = 6.4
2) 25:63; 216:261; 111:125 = 4.0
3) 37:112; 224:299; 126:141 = -2.1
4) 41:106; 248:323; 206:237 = -1.4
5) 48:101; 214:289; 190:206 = -0.6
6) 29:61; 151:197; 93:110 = 4.0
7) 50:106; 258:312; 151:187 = -5.0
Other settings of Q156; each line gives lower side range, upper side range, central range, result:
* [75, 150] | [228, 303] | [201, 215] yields -0.3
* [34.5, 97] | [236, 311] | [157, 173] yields -1.5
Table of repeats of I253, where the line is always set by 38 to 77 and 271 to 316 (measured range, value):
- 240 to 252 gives -0.7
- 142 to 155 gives -2.0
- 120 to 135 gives -0.8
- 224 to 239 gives -0.8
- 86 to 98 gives -1.5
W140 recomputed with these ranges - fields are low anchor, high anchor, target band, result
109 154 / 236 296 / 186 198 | -0.07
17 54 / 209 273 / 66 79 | 0.39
